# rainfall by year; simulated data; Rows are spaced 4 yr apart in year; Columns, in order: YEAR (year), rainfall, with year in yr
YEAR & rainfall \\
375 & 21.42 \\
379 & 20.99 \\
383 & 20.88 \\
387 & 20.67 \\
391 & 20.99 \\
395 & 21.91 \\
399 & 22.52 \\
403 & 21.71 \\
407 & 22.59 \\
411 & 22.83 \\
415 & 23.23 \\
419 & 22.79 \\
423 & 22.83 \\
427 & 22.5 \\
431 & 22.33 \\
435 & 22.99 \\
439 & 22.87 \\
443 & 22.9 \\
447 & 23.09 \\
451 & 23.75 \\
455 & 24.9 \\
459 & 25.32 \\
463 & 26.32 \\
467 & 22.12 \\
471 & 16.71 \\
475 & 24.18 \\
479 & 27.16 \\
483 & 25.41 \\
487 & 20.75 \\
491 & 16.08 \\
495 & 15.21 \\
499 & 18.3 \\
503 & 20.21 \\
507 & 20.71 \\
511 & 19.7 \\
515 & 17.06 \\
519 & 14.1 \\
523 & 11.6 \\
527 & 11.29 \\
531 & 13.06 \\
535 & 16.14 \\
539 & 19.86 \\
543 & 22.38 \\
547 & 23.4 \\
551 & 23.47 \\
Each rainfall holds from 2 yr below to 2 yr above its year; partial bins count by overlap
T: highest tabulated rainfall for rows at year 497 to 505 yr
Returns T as 20.21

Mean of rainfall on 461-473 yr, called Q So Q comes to 21.7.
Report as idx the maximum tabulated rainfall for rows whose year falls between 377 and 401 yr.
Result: 22.52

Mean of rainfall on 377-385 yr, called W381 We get 20.9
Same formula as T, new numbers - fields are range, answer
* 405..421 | 23.23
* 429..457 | 24.9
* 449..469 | 26.32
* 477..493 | 27.16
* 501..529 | 20.71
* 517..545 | 22.38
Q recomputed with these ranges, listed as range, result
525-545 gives 16.5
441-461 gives 24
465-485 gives 23.1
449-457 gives 24.3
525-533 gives 12.2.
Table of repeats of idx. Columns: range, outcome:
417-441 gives 22.99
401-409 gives 22.59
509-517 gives 19.7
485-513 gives 20.75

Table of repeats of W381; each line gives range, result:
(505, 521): 17.9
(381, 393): 20.8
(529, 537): 14.6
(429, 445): 22.8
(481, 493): 20.7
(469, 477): 20.4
